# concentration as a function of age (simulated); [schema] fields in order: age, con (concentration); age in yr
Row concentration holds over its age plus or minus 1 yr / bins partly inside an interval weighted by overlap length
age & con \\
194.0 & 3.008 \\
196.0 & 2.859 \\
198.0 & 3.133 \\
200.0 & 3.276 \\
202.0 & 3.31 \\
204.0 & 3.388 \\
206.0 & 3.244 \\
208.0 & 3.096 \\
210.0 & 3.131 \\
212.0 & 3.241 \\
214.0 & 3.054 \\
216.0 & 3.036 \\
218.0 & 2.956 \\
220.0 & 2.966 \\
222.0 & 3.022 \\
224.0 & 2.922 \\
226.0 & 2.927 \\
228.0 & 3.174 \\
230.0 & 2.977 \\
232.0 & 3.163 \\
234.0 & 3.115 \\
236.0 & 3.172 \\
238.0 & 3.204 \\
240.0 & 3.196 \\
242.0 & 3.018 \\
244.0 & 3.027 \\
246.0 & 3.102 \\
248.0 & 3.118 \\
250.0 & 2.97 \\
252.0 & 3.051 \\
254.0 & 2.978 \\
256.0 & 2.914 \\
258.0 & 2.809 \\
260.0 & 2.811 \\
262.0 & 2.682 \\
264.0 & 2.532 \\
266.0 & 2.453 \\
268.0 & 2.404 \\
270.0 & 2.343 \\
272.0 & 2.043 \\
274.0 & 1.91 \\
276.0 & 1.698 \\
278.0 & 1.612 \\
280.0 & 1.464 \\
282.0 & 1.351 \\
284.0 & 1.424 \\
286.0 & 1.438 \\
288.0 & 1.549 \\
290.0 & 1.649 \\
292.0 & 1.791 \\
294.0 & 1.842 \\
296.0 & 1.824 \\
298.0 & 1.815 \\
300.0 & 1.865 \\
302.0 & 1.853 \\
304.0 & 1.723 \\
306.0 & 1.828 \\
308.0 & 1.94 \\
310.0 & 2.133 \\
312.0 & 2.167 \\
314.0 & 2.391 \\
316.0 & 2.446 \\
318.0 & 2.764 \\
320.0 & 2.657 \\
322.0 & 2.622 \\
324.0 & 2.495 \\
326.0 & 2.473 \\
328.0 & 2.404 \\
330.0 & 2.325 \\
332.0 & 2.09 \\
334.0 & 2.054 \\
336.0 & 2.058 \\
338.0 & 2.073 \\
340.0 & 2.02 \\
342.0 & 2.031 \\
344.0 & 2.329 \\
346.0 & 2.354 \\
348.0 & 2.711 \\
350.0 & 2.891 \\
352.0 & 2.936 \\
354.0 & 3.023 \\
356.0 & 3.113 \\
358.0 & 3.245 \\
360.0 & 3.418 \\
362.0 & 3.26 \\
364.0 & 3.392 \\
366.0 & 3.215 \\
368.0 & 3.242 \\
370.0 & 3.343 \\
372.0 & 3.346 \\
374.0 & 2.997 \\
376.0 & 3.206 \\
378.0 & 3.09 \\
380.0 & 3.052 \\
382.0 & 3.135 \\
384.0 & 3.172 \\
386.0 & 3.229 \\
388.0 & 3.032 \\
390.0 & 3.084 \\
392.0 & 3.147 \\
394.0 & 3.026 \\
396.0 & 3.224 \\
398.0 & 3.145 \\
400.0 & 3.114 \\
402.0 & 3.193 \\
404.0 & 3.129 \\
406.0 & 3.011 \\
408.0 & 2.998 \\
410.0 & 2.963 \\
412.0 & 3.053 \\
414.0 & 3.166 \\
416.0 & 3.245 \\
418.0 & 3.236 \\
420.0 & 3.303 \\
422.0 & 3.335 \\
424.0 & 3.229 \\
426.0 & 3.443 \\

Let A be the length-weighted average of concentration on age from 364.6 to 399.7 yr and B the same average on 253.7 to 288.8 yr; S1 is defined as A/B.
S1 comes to 1.5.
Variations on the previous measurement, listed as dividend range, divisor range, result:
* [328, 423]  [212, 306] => 1.19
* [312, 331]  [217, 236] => 0.82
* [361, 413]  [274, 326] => 1.62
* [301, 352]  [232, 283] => 0.88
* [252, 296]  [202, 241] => 0.67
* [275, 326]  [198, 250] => 0.62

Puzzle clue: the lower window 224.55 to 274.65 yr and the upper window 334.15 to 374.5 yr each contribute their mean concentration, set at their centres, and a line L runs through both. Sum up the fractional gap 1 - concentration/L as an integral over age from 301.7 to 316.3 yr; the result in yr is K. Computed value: 4.1 yr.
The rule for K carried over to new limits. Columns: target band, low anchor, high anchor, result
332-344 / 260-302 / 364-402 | 2.5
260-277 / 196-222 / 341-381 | 4.4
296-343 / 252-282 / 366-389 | 9.5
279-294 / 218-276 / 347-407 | 7.1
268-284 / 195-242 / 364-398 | 6.8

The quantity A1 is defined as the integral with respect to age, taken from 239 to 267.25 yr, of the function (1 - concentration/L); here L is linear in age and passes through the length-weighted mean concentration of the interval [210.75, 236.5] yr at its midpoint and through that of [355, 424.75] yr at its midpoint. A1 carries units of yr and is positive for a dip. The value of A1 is 1.6 yr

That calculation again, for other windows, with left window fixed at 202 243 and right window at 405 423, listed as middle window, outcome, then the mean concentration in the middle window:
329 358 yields 6.24 yr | 2.46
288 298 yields 4.37 yr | 1.76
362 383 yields -0.45 yr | 3.2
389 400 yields 0.06 yr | 3.12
